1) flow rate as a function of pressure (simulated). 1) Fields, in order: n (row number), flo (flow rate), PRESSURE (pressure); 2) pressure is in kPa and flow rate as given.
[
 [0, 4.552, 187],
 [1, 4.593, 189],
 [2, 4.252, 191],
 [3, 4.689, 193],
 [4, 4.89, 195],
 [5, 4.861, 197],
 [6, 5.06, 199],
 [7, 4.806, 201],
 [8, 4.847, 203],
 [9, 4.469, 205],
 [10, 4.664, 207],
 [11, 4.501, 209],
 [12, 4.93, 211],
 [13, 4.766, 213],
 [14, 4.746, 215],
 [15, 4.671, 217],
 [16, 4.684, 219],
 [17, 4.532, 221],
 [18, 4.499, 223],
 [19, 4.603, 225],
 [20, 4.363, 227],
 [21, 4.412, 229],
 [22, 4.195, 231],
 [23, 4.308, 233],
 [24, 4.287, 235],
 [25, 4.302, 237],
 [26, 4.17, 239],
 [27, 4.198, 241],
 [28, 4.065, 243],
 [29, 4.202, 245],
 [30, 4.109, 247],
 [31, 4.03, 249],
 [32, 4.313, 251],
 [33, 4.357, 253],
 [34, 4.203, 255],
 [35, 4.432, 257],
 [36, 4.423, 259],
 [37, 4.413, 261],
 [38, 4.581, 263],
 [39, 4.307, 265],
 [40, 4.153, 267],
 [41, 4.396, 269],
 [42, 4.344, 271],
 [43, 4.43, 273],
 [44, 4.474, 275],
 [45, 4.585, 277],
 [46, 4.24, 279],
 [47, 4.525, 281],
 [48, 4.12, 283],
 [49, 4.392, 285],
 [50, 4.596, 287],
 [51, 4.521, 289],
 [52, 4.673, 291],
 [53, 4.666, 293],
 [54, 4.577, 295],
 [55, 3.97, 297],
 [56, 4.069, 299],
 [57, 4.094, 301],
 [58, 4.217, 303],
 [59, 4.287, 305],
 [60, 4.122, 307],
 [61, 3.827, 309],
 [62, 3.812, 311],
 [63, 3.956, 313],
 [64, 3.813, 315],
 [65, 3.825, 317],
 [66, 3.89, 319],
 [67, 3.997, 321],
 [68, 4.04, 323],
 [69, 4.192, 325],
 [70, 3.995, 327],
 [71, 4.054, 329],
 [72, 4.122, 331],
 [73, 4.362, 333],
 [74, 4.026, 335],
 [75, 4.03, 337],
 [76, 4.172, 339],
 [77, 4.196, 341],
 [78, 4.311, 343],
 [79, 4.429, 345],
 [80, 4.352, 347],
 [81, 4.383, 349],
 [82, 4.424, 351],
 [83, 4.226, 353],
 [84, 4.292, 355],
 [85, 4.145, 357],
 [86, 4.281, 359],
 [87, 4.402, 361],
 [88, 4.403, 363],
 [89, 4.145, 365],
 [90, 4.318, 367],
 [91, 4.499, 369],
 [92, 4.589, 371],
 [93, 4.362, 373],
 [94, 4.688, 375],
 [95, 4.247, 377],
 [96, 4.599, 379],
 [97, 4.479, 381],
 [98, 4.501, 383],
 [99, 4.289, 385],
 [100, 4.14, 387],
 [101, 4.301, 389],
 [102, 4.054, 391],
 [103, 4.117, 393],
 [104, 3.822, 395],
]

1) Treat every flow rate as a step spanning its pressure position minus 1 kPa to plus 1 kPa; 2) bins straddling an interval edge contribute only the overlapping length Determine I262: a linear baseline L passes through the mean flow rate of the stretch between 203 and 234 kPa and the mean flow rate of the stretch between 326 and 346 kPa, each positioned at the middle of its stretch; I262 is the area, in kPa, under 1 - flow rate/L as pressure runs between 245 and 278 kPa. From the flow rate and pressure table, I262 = 0.6 kPa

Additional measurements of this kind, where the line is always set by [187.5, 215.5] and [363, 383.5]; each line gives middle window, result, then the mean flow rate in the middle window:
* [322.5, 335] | 1.08 kPa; 4.12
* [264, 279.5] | 0.78 kPa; 4.37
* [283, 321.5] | 3.21 kPa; 4.17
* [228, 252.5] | 2.29 kPa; 4.22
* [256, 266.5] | 0.46 kPa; 4.42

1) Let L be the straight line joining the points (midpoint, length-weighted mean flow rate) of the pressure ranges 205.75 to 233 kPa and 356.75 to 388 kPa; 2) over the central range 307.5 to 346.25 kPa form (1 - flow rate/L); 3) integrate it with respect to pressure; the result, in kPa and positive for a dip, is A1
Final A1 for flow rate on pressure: 3.3 kPa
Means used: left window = 4.57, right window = 4.39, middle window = 4.06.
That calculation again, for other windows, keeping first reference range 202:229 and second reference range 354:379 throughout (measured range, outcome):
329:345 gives 0.9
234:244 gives 0.8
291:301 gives 0.4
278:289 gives 0.3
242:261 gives 1.3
